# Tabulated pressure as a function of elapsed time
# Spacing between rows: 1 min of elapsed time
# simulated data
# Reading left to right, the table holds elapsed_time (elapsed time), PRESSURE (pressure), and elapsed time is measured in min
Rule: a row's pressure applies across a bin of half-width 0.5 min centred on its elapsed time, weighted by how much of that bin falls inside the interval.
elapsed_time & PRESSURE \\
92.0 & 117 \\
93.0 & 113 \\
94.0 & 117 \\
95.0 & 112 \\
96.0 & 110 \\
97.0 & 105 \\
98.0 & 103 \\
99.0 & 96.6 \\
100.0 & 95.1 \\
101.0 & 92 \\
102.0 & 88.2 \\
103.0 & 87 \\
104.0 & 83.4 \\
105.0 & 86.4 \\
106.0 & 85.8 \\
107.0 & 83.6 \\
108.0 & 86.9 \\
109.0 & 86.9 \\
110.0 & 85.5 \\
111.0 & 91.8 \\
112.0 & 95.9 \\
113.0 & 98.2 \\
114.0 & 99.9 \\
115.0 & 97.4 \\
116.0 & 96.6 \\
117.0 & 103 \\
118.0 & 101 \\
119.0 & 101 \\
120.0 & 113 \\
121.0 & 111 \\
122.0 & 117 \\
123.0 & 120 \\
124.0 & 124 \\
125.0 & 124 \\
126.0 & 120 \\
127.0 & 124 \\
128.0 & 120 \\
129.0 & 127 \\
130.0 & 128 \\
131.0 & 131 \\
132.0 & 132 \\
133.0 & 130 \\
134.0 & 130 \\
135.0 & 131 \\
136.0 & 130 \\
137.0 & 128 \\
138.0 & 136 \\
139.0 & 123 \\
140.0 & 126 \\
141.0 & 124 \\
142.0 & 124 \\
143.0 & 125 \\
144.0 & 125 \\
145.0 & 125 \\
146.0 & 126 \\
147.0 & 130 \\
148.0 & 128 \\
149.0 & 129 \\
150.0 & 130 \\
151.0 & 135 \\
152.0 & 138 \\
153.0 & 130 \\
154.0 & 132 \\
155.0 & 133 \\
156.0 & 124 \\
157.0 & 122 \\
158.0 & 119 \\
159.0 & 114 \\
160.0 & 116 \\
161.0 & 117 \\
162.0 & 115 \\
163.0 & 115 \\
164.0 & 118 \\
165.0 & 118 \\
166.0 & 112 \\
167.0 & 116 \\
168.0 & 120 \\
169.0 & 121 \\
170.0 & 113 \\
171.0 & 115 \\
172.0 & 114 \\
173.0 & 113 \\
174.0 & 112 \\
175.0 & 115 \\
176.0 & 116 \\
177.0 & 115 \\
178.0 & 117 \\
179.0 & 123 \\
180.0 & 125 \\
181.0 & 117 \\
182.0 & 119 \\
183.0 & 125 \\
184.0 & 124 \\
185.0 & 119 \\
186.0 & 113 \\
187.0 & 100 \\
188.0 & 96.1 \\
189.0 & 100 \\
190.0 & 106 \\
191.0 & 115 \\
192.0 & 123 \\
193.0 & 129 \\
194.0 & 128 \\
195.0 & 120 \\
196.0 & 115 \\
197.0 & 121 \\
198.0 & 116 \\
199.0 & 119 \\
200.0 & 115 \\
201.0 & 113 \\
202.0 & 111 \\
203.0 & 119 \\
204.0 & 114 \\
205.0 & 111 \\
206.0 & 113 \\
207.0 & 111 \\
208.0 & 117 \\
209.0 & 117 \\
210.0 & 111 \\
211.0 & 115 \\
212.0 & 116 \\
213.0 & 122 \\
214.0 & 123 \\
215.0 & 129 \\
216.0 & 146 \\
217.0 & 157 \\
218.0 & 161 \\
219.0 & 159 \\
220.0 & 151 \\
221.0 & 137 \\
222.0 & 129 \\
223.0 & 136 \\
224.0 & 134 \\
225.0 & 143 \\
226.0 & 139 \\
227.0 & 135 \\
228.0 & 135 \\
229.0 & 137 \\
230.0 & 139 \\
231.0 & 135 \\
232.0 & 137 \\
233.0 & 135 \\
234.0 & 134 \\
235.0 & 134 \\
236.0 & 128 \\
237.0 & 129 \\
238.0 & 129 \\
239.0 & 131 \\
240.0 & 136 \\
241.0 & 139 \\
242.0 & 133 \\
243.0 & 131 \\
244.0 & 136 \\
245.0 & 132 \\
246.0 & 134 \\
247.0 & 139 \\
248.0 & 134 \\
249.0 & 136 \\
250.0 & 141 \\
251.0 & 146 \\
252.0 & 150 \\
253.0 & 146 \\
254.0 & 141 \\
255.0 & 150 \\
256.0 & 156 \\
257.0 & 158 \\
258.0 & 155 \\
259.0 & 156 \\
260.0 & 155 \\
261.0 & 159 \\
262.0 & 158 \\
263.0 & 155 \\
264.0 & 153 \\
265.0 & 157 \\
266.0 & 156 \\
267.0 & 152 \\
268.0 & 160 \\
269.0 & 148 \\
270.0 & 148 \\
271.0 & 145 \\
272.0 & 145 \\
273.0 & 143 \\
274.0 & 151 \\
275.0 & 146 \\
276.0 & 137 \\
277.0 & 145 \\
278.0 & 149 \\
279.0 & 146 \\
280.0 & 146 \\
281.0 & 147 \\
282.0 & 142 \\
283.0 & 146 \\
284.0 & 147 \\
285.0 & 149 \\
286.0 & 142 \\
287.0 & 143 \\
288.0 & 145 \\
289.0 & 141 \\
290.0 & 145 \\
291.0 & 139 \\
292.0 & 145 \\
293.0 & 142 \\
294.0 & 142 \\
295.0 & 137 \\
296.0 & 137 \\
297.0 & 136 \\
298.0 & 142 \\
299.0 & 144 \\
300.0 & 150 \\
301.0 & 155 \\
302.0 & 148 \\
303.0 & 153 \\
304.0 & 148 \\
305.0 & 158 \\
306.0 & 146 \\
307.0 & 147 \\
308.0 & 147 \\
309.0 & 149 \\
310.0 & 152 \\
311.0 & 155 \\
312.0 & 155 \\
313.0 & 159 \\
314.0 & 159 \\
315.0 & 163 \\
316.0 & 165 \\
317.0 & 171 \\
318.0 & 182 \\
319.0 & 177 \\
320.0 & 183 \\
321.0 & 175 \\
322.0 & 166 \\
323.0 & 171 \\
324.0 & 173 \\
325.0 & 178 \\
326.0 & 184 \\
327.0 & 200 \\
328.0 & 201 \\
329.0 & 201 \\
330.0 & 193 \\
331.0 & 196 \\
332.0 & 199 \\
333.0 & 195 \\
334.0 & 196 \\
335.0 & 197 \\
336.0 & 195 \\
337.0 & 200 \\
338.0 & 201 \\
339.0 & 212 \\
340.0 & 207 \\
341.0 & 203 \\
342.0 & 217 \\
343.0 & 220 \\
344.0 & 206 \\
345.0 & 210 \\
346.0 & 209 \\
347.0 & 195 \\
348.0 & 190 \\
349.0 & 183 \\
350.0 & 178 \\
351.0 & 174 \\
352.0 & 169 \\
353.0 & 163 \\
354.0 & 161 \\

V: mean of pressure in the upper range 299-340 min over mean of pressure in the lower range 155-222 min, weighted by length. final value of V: 1.45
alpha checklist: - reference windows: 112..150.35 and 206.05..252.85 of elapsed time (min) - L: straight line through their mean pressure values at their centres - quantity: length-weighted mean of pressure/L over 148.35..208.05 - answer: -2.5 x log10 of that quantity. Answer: 0.08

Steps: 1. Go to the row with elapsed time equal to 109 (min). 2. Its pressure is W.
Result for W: 86.9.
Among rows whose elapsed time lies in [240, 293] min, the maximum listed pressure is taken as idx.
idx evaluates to 160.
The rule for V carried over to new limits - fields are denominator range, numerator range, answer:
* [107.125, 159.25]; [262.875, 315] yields 1.24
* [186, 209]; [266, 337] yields 1.39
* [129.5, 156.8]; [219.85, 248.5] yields 1.05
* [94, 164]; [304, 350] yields 1.60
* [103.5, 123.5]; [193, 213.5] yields 1.20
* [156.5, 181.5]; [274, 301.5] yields 1.23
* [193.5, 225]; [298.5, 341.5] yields 1.39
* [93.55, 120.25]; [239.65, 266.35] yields 1.52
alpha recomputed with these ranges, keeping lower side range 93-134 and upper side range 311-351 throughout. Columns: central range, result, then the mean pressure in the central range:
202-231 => 0.12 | 130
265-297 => 0.16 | 145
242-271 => 0.09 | 148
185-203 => 0.19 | 114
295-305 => 0.21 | 146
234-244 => 0.16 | 132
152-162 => -0.01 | 123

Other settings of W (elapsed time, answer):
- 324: 173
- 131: 131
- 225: 143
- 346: 209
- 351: 174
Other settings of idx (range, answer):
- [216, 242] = 161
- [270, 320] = 183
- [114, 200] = 138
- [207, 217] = 157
